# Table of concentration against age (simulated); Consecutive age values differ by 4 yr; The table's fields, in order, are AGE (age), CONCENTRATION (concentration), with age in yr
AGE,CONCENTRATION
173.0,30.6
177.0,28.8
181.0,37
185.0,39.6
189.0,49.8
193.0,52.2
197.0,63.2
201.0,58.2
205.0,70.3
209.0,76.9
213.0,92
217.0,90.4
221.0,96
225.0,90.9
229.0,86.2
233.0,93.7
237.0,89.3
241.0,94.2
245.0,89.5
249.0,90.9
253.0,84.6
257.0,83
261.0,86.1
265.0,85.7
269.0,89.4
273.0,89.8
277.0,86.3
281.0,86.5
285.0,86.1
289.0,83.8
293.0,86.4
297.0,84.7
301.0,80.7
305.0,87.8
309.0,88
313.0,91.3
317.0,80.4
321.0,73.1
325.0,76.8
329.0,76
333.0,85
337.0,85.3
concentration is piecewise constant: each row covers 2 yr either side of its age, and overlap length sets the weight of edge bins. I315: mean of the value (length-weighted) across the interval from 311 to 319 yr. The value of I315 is 85.8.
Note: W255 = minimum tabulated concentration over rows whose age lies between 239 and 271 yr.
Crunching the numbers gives 83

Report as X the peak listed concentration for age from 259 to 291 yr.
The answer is 89.8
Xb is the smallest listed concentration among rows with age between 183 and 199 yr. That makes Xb 39.6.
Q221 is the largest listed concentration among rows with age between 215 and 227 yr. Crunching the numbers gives 96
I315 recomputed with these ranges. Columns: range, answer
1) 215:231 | 90.9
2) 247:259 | 86.2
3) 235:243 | 91.8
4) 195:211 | 67.2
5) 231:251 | 91.5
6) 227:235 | 90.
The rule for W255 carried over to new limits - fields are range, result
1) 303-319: 80.4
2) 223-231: 86.2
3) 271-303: 80.7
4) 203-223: 70.3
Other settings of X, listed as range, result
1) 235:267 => 94.2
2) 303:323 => 91.3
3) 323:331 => 76.8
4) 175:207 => 70.3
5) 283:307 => 87.8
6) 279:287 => 86.5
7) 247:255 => 90.9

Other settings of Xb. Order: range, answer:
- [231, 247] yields 89.3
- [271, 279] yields 86.3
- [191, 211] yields 52.2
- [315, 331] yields 73.1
